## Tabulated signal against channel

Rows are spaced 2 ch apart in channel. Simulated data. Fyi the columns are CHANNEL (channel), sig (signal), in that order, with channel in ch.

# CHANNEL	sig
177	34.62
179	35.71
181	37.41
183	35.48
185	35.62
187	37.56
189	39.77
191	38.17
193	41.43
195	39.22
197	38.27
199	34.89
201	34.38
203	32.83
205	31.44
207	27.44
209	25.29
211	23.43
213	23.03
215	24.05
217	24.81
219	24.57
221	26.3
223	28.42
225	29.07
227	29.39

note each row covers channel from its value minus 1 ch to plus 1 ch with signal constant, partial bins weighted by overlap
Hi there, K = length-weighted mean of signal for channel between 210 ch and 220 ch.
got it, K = 24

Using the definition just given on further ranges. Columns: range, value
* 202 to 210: 29.2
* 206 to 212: 25.4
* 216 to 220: 24.7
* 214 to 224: 25.6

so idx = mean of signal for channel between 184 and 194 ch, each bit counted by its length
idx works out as 38.5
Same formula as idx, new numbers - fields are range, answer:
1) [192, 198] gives 39.6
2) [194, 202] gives 36.7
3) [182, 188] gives 36.2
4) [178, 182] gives 36.6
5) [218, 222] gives 25.4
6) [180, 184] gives 36.4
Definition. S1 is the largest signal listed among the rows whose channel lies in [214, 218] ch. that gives 24.81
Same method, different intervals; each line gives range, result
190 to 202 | 41.43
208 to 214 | 25.29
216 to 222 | 26.3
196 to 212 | 38.27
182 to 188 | 37.56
